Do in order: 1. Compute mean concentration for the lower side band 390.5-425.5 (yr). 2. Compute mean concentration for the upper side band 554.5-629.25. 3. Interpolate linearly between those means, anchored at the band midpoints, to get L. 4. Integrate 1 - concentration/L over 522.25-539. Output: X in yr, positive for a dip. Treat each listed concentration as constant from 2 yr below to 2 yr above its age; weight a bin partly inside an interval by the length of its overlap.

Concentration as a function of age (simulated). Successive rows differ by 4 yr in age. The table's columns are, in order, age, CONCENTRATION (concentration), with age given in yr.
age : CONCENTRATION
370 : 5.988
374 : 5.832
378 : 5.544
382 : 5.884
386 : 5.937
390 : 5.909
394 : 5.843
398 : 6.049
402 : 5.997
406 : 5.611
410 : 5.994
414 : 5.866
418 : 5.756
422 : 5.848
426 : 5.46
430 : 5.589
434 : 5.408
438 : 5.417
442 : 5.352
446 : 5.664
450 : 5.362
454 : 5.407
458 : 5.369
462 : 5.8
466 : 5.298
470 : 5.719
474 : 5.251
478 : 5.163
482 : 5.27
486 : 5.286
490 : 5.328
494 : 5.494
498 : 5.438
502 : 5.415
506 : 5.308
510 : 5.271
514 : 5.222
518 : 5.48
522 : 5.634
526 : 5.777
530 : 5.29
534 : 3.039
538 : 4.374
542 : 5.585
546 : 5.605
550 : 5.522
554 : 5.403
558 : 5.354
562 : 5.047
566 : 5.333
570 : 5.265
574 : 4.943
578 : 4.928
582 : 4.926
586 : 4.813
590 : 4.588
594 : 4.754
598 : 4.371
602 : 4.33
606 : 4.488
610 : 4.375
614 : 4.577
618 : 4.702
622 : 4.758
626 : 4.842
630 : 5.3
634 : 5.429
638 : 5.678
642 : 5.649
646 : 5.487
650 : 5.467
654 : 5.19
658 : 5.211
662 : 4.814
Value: 1.4 yr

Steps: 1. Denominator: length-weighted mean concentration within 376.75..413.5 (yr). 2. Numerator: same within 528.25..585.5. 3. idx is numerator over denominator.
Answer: 0.86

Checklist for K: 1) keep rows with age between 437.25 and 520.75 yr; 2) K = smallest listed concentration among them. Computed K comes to 5.163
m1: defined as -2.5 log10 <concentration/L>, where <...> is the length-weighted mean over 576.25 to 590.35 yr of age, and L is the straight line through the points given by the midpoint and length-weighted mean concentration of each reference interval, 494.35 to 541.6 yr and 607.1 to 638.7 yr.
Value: 0.04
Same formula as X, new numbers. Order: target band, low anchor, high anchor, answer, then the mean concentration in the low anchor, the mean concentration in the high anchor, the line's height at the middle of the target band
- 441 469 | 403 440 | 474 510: 0.15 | 5.67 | 5.33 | 5.51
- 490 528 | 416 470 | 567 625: -1.97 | 5.53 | 4.71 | 5.18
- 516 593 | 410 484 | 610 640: 1.57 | 5.51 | 5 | 5.2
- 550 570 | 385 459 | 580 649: -0.74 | 5.68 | 4.89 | 5.12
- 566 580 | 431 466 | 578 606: -0.99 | 5.47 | 4.64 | 4.75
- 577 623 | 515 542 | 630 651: 6.07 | 4.99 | 5.52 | 5.33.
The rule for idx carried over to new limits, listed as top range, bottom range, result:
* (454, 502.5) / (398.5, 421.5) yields 0.92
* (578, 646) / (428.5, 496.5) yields 0.90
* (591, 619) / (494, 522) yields 0.84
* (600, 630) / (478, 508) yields 0.87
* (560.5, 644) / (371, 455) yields 0.86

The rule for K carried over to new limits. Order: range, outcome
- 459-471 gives 5.298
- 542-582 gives 4.926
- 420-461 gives 5.352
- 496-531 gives 5.222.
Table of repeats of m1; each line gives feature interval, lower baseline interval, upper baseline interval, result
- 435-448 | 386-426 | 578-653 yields 0.04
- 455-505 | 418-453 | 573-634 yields -0.02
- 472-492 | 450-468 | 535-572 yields 0.03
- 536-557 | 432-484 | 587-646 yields -0.04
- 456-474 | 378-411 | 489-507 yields 0.01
